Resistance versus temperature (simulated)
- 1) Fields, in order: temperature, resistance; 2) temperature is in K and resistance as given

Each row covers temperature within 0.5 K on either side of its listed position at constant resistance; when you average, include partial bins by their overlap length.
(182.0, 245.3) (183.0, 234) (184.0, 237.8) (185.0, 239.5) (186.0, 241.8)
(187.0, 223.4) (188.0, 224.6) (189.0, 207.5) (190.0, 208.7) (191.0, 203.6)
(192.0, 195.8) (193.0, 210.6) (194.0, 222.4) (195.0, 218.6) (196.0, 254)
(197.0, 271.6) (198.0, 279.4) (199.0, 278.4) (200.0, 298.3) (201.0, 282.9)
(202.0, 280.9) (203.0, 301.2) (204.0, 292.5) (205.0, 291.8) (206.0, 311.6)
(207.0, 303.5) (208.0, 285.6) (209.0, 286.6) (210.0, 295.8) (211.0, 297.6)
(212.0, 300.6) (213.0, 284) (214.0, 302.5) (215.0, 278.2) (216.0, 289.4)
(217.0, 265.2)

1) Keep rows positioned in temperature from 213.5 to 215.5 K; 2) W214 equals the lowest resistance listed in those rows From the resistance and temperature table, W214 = 278.2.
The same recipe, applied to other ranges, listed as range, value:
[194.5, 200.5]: 218.6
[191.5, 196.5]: 195.8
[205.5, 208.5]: 285.6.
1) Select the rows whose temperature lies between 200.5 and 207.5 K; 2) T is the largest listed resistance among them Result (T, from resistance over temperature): 311.6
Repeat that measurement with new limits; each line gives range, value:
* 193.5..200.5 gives 298.3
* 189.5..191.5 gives 208.7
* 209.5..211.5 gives 297.6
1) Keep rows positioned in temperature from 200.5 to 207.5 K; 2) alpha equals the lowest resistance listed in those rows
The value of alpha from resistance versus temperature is 280.9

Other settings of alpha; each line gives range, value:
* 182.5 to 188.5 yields 223.4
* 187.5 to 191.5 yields 203.6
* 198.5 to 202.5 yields 278.4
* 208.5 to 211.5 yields 286.6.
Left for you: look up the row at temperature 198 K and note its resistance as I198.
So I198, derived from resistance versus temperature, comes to 279.4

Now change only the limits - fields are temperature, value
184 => 237.8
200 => 298.3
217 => 265.2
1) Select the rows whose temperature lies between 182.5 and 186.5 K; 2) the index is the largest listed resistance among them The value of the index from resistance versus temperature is 241.8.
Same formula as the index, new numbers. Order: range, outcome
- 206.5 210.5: 303.5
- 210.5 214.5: 302.5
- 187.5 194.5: 224.6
